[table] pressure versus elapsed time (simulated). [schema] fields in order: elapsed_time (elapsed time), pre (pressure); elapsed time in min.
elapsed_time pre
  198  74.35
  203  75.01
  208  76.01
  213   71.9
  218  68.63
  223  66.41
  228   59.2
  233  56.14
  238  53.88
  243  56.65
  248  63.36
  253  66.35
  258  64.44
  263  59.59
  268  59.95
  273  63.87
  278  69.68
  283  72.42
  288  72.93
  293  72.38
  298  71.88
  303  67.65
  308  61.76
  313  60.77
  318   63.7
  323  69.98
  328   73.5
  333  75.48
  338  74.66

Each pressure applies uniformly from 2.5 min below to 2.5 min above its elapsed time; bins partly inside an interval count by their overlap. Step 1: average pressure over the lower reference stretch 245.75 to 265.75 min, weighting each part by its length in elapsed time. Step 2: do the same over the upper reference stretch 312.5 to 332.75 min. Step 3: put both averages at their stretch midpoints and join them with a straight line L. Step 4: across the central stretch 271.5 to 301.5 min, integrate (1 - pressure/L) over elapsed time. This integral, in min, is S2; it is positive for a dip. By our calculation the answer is -2.2 min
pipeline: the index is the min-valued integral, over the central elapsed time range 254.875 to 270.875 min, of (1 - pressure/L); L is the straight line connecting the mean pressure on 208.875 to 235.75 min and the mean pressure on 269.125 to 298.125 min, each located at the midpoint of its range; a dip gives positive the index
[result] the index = 1.6 min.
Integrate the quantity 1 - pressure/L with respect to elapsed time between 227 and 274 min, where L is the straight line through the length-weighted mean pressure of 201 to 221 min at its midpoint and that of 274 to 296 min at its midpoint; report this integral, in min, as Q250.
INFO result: 7.6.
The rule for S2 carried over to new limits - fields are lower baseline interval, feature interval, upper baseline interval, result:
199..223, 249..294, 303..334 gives 1.8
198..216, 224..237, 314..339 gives 2.7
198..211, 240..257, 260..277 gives 1.0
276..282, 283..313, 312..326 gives -0.3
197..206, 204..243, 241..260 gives 2.9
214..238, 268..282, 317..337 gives 0.1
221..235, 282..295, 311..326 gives -1.8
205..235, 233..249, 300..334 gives 2.3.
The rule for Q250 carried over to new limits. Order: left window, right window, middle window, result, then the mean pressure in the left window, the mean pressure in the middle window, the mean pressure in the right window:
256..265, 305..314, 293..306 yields -1.7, 62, 70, 61.7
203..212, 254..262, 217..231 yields 1.5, 75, 64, 63.9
